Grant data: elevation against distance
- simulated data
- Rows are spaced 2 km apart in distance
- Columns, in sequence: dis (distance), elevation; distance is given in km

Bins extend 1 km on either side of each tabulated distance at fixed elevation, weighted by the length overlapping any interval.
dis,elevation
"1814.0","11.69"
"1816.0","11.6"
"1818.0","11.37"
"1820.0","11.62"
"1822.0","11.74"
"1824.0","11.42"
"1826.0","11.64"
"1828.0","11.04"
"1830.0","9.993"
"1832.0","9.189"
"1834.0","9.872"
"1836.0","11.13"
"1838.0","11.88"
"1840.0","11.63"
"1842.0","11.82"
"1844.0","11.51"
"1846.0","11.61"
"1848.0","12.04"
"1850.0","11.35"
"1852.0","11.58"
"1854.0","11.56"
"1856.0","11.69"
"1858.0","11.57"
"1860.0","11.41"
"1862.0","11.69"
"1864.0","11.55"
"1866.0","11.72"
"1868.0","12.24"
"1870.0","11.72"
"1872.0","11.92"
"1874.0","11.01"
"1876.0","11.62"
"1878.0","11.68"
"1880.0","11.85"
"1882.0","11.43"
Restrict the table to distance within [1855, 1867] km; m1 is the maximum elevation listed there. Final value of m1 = 11.72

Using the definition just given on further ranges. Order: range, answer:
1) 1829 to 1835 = 9.993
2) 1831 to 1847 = 11.88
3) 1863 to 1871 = 12.24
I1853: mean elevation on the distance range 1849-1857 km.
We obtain 11.5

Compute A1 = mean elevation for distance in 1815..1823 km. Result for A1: 11.6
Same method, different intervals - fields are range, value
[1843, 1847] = 11.6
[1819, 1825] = 11.6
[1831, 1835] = 9.53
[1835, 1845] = 11.6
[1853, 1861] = 11.6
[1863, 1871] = 11.8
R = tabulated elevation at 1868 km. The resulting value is 12.24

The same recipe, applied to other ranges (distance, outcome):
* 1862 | 11.69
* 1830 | 9.993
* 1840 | 11.63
